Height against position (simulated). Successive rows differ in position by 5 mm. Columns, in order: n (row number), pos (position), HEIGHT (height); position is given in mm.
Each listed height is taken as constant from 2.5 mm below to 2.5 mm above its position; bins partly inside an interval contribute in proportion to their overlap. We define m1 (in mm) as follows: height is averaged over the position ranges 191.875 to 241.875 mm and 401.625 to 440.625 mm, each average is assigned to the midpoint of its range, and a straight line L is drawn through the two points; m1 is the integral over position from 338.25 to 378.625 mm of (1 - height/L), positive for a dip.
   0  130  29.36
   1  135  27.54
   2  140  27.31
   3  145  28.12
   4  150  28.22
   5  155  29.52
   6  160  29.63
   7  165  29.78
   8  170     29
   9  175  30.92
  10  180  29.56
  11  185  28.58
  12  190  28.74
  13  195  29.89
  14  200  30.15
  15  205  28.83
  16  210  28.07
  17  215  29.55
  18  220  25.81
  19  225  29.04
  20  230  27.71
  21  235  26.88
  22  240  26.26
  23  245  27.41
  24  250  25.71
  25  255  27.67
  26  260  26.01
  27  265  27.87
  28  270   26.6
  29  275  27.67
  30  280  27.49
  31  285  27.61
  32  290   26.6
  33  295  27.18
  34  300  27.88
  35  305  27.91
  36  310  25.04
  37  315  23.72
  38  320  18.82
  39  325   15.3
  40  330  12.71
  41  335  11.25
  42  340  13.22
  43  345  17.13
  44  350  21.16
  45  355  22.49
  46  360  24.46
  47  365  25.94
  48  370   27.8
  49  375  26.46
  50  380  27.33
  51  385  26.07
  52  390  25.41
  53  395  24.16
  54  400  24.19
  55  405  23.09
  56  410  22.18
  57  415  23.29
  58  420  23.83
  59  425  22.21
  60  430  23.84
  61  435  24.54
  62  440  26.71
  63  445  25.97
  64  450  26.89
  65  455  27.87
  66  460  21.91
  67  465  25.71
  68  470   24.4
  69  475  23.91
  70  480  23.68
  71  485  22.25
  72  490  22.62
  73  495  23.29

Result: 3.7 mm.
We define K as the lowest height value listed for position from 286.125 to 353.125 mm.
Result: 11.25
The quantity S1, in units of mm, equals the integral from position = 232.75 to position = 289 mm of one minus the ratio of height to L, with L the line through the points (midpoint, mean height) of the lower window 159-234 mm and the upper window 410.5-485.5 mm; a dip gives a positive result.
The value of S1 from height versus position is 1.6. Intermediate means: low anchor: 29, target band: 27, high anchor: 24.5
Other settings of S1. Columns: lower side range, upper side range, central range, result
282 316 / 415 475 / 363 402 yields -0.50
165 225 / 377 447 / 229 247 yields 0.73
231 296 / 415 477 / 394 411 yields 1.24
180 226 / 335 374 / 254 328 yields -2.90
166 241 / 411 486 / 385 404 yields 0.55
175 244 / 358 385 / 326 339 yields 6.96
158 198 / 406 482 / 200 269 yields 2.23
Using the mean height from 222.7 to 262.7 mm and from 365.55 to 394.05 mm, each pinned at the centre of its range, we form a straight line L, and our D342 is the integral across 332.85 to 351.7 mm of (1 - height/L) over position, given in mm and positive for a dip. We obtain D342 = 7.8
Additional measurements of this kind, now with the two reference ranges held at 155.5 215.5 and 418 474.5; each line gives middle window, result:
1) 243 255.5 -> 0.66 mm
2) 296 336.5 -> 9.50 mm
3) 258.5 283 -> 0.64 mm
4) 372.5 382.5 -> -0.32 mm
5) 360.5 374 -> -0.12 mm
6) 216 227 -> 0.43 mm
